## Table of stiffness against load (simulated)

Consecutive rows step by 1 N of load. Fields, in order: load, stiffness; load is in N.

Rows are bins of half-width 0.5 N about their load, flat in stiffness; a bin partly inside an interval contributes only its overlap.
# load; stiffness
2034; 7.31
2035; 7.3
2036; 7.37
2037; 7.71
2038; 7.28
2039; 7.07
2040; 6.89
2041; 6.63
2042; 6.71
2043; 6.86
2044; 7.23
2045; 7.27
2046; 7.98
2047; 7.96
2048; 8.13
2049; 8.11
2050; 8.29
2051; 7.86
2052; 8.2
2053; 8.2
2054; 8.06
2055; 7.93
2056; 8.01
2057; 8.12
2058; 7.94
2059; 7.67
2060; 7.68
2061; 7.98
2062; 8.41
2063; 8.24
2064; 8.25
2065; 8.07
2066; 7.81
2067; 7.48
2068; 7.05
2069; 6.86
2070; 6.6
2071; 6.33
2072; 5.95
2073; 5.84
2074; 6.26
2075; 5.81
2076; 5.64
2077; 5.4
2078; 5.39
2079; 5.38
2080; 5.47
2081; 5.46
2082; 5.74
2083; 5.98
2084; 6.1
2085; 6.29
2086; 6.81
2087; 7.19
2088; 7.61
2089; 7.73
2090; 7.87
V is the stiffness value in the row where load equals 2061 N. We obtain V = 7.98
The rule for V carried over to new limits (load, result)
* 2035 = 7.3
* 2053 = 8.2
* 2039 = 7.07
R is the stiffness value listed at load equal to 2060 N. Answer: 7.68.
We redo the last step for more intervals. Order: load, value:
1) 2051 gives 7.86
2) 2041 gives 6.63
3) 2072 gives 5.95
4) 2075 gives 5.81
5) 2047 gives 7.96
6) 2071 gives 6.33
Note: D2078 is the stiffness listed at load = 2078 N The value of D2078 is 5.39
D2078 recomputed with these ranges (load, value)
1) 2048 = 8.13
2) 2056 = 8.01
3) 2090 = 7.87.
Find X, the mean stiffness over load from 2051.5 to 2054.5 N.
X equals 8.15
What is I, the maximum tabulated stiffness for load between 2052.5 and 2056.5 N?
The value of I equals 8.2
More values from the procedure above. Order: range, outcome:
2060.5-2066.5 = 8.41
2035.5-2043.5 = 7.71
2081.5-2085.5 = 6.29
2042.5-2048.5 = 8.13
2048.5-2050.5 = 8.29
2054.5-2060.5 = 8.12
